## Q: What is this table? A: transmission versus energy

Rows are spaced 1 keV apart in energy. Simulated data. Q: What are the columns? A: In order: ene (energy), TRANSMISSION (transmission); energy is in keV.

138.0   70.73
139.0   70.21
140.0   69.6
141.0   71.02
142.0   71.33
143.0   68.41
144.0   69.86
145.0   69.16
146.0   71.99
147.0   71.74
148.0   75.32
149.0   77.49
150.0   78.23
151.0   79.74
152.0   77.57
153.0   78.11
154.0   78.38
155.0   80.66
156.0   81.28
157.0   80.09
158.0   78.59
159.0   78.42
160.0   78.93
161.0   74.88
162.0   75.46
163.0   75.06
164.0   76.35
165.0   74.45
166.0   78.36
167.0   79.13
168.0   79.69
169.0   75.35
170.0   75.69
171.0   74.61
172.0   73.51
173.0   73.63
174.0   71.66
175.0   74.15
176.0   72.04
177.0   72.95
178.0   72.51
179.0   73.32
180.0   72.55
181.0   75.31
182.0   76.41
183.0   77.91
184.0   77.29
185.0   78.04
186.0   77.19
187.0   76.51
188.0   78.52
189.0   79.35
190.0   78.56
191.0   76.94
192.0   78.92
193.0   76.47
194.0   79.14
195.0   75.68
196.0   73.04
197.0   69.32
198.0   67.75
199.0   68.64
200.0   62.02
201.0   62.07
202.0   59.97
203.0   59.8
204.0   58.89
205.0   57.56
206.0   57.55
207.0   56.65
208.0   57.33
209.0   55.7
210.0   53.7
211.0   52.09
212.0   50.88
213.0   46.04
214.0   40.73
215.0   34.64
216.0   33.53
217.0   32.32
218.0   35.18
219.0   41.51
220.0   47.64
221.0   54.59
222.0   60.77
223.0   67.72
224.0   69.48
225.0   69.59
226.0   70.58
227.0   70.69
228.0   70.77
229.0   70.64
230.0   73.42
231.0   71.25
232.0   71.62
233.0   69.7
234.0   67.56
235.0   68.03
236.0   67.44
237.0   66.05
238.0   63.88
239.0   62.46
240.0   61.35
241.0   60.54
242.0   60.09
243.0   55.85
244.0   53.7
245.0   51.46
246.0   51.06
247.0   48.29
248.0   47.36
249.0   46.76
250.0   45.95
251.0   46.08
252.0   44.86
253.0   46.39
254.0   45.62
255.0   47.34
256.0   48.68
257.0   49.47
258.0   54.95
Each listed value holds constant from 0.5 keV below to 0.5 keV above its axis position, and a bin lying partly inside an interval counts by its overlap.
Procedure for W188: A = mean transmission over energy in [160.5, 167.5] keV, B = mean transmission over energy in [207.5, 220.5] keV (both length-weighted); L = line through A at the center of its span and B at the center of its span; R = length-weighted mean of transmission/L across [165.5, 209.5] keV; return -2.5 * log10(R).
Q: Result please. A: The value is -0.17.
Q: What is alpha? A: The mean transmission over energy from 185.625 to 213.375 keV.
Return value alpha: 66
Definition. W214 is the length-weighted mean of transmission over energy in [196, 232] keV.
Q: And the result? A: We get 57.9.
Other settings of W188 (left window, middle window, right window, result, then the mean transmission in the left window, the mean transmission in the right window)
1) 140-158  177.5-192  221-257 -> -0.11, 75.2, 59.6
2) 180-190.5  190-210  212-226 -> -0.01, 77.3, 49.6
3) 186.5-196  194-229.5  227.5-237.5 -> 0.26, 77.5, 69.6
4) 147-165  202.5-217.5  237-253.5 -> 0.26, 77.6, 53.3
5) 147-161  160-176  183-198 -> 0.03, 78.3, 76.5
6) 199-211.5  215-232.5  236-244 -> 0.02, 58.2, 61.3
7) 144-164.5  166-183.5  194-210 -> -0.06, 76.7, 63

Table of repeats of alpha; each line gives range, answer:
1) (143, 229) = 68.6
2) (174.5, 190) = 75.7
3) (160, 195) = 76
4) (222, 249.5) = 63.2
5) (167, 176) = 74.9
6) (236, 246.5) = 59.1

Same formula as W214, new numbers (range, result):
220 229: 65.9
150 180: 76.3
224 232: 70.9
